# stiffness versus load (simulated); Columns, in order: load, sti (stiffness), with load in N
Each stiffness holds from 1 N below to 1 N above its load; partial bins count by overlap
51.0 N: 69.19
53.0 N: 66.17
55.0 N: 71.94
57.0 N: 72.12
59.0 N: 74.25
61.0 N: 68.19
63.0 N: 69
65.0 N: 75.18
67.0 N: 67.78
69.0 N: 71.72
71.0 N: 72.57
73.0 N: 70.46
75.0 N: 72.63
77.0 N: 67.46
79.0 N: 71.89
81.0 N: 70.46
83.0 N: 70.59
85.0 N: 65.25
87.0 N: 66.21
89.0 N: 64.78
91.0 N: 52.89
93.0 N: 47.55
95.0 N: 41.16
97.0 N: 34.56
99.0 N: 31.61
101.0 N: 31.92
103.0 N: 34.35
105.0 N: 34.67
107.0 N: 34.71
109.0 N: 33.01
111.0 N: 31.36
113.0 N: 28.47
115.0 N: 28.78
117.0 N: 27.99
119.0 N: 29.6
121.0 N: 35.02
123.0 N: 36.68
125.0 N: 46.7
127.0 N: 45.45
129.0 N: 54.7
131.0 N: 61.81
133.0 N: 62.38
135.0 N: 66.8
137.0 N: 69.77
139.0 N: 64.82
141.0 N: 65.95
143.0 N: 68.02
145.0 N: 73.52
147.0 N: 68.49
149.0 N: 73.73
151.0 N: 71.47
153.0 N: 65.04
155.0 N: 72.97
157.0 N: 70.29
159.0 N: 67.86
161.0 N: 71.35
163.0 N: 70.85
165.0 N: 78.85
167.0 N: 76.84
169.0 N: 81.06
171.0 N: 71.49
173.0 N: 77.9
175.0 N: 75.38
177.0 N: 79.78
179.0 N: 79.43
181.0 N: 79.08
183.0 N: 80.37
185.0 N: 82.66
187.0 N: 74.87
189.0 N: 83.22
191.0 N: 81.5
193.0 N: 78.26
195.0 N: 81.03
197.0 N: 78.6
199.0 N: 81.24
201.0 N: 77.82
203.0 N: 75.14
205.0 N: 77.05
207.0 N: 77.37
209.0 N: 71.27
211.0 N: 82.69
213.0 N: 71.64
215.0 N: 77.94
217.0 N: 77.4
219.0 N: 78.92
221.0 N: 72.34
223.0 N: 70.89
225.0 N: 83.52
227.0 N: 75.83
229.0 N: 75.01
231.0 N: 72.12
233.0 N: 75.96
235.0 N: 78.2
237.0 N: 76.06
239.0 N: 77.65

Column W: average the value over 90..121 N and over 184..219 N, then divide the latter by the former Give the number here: 2.2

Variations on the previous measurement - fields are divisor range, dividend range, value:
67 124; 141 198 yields 1.54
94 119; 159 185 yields 2.35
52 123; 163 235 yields 1.44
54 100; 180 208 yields 1.24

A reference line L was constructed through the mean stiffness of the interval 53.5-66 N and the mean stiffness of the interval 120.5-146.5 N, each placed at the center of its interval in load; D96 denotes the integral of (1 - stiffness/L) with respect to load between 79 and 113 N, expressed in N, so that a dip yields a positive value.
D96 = 9.8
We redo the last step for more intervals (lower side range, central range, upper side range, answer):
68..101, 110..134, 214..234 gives 8.8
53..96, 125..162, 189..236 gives 3.2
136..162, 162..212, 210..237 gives -3.6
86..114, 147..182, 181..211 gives -4.2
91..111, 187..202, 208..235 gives -2.9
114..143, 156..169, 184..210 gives -1.8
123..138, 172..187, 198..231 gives -2.3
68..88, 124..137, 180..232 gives 2.8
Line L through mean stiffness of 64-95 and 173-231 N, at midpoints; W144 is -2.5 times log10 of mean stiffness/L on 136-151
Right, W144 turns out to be 0.05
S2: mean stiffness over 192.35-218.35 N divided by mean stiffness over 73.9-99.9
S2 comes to 1.33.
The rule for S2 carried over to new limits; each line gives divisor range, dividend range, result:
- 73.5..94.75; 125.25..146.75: 0.98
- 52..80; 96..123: 0.45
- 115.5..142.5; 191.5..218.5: 1.51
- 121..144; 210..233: 1.33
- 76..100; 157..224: 1.35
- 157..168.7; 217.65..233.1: 1.03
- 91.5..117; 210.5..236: 2.21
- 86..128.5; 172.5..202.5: 2.03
